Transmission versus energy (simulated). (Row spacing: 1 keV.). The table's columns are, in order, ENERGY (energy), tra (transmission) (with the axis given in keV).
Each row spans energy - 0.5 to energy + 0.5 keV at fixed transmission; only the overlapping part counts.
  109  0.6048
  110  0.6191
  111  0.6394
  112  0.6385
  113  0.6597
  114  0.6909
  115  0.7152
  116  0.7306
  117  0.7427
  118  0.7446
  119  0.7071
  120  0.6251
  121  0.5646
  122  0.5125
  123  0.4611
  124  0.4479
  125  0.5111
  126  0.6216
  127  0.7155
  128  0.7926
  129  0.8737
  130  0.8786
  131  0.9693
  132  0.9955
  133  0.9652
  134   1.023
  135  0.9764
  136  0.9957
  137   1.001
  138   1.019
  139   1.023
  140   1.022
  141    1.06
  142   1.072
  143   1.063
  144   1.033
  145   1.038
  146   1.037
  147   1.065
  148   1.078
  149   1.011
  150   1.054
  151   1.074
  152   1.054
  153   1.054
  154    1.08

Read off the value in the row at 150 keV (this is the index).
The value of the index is 1.054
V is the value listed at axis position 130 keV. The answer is 0.8786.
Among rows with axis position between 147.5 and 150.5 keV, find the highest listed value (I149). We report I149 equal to 1.078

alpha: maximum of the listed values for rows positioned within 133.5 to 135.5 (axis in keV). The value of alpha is 1.023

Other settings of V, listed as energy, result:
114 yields 0.6909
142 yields 1.072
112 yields 0.6385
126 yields 0.6216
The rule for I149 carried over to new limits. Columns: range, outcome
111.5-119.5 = 0.7446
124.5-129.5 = 0.8737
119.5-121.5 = 0.6251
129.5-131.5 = 0.9693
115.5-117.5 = 0.7427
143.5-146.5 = 1.038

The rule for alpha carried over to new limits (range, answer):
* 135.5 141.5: 1.06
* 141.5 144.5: 1.072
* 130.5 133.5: 0.9955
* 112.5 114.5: 0.6909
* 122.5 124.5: 0.4611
